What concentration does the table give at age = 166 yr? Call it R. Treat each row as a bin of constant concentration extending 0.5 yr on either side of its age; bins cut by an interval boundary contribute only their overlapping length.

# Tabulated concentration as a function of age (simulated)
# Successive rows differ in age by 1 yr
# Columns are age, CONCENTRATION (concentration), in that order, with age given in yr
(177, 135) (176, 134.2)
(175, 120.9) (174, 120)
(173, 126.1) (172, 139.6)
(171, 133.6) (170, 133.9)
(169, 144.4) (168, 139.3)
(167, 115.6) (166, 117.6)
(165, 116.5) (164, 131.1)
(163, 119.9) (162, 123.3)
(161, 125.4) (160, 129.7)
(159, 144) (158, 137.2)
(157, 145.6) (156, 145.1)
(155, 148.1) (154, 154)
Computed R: 117.6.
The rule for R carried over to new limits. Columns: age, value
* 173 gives 126.1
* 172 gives 139.6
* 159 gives 144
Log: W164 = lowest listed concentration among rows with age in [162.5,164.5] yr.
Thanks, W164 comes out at 119.9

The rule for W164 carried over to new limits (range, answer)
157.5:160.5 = 129.7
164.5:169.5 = 115.6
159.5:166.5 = 116.5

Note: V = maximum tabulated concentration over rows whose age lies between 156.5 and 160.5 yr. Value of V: 145.6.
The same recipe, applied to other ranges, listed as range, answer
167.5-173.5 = 144.4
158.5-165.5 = 144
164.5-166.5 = 117.6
